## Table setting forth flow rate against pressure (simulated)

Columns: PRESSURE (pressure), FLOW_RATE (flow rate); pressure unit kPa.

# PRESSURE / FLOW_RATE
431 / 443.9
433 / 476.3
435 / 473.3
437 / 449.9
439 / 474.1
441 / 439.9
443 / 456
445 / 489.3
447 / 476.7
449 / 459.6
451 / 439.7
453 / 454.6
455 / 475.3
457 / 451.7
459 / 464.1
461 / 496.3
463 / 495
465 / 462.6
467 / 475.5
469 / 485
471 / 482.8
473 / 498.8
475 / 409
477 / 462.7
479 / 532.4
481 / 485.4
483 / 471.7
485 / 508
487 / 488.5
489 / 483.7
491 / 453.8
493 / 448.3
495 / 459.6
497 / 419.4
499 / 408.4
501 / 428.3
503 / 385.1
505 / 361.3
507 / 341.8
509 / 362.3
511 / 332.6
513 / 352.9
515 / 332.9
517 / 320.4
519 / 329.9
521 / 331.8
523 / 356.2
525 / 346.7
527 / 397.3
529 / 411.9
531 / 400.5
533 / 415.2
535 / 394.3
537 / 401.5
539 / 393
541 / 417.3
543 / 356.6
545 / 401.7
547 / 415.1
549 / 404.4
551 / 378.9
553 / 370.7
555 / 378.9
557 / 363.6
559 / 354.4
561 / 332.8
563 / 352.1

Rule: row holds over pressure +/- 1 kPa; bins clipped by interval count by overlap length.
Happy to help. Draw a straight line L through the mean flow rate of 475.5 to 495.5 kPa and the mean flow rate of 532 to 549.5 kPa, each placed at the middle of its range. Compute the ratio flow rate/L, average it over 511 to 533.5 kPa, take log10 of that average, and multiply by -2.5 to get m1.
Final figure 0.18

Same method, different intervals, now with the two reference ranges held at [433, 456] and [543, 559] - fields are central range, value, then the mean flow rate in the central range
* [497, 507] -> 0.074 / 393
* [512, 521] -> 0.222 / 334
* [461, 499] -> -0.085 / 472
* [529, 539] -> -0.018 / 403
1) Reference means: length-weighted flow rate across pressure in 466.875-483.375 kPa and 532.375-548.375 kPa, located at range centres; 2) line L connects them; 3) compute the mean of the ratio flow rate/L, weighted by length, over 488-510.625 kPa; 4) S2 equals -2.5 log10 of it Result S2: 0.10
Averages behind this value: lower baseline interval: 479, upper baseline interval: 399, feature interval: 412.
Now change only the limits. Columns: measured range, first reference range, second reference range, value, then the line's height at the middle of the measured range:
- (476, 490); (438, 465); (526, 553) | -0.11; 442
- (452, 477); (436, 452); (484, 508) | -0.05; 449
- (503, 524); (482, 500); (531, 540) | 0.24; 430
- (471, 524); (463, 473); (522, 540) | 0.06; 438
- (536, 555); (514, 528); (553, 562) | -0.11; 354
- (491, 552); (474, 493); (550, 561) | 0.09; 418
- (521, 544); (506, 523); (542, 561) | -0.09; 358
